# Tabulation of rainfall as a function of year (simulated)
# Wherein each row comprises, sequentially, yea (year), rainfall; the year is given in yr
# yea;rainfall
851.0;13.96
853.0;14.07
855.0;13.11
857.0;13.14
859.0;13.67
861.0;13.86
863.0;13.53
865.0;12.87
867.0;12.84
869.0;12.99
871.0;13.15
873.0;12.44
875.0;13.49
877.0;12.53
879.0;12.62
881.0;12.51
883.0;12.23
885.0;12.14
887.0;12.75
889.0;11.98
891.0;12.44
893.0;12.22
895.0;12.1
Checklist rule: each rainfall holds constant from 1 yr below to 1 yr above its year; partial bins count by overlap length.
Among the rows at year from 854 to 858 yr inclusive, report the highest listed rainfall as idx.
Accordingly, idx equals 13.14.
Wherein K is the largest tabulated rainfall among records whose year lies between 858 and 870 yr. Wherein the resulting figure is 13.86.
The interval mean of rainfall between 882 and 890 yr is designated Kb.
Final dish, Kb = 12.3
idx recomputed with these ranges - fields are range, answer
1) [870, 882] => 13.49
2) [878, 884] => 12.62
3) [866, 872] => 13.15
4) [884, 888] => 12.75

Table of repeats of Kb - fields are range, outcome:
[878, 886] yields 12.4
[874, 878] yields 13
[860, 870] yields 13.2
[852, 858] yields 13.4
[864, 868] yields 12.9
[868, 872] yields 13.1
